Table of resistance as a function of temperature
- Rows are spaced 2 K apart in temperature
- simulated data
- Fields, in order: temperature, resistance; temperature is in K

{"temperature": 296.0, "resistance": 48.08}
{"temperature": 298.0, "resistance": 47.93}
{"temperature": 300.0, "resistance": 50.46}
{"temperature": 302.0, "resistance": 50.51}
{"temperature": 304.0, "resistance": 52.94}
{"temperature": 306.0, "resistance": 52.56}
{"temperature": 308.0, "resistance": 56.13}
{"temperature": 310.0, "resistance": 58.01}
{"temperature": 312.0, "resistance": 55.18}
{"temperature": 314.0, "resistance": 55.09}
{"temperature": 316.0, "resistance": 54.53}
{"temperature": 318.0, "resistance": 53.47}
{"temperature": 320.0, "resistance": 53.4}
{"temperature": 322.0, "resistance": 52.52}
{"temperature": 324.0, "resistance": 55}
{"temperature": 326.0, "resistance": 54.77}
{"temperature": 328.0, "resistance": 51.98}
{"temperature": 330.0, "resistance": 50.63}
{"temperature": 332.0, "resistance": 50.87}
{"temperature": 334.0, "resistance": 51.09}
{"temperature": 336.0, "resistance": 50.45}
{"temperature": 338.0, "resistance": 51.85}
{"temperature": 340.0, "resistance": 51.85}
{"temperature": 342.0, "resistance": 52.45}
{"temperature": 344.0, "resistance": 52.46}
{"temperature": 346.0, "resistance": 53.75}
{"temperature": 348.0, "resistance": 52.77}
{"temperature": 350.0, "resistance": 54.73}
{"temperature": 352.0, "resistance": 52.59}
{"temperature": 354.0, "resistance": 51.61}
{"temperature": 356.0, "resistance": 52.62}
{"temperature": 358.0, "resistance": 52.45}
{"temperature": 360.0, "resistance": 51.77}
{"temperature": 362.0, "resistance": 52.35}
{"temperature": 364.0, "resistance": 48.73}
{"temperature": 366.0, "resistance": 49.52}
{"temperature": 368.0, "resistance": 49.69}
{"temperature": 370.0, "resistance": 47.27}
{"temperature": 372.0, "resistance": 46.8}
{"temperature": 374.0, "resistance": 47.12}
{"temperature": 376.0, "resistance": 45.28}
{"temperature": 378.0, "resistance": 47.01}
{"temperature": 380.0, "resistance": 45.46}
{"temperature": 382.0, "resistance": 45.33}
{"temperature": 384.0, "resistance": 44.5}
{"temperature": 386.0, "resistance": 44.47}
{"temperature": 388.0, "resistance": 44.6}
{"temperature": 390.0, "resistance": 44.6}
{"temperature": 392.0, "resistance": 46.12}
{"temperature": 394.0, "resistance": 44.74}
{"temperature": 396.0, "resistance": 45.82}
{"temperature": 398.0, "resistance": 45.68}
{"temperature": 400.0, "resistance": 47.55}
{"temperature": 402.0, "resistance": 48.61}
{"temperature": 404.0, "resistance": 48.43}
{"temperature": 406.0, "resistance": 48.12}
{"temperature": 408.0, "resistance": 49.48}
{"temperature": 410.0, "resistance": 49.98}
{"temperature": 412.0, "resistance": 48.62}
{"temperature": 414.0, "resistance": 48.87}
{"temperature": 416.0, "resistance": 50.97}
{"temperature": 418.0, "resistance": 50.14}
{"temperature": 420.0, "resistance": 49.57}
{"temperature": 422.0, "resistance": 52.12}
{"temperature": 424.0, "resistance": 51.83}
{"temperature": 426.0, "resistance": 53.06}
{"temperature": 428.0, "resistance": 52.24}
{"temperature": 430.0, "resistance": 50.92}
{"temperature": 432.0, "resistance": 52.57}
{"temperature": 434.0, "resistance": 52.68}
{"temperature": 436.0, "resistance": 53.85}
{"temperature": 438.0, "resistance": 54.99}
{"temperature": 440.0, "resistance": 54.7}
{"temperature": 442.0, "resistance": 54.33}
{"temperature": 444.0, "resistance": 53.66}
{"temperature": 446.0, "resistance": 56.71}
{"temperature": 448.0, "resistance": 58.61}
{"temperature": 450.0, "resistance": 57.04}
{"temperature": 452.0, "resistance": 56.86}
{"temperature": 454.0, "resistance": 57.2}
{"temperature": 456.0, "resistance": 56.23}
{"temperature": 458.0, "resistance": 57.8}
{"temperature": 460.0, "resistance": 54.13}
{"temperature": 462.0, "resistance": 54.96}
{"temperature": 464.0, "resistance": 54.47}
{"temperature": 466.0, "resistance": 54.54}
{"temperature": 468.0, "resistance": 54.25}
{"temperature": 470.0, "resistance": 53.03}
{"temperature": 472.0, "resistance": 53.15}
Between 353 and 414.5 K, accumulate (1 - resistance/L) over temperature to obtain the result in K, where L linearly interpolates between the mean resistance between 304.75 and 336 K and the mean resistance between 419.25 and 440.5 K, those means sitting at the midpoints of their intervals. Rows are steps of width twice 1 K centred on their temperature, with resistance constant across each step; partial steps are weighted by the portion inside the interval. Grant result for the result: 6.0 K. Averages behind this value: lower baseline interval 53.6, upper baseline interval 52.6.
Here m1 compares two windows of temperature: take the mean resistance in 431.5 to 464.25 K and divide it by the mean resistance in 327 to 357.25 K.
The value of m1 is 1.06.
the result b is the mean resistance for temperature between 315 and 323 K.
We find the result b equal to 53.5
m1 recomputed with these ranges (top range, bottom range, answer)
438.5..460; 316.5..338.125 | 1.07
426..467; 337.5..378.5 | 1.08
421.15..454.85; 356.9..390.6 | 1.14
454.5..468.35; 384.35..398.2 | 1.23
